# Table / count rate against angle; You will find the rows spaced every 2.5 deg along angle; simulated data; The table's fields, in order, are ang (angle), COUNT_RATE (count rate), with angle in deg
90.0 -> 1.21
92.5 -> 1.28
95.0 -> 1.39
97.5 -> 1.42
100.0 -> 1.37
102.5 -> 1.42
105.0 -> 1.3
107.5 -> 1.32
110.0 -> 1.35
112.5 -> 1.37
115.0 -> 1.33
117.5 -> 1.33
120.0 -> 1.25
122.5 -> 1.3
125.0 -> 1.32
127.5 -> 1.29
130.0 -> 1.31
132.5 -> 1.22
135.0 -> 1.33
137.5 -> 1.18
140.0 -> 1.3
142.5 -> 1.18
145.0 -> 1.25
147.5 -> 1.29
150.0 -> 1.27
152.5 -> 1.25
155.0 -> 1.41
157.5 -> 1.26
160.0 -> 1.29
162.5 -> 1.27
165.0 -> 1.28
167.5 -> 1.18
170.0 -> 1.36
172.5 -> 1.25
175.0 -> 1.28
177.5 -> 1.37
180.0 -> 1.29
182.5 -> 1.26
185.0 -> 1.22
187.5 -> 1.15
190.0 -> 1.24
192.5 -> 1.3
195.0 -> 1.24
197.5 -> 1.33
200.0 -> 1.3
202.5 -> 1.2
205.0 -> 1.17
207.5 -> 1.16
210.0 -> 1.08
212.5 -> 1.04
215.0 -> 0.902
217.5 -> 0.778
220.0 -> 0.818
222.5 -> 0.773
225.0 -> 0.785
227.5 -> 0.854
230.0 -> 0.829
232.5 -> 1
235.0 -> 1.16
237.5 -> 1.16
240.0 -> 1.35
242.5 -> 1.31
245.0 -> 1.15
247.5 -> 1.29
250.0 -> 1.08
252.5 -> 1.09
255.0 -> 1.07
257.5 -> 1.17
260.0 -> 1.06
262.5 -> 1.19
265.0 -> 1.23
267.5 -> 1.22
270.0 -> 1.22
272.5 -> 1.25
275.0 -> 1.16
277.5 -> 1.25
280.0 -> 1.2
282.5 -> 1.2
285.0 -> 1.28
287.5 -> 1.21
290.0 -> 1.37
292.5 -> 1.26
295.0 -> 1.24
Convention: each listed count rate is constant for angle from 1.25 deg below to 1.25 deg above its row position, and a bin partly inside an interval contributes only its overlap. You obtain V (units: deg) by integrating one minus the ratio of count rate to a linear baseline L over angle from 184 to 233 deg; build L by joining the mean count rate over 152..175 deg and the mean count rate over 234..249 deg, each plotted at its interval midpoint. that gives 7.7 deg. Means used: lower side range 1.28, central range 1.06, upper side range 1.24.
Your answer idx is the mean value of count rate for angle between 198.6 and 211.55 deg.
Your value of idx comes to 1.18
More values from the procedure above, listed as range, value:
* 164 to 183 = 1.28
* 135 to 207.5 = 1.26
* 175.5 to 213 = 1.23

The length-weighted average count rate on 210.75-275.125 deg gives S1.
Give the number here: 1.07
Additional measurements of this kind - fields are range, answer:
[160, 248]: 1.15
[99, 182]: 1.3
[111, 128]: 1.31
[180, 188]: 1.23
